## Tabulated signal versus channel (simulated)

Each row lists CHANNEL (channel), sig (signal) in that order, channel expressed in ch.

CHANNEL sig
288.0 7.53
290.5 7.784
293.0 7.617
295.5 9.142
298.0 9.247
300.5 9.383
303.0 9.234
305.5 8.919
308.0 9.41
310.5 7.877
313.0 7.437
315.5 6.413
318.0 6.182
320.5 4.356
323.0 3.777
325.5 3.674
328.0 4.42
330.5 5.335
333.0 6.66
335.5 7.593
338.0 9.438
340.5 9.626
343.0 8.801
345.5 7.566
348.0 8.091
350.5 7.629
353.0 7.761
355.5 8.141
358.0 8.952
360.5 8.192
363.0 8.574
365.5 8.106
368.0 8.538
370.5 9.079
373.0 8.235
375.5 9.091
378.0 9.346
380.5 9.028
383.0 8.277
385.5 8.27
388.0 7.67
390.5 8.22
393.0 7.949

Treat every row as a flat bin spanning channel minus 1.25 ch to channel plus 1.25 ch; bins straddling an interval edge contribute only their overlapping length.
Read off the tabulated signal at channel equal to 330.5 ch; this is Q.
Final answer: 5.335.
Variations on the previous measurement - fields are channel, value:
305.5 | 8.919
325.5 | 3.674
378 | 9.346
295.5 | 9.142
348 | 8.091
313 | 7.437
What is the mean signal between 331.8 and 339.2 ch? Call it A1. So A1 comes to 7.89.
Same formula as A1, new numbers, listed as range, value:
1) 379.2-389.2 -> 8.32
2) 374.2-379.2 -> 9.21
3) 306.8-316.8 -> 7.77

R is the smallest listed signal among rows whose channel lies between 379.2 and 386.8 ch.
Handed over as 8.27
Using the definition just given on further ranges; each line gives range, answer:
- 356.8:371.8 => 8.106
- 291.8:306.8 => 7.617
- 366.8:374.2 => 8.235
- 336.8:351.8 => 7.566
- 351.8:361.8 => 7.761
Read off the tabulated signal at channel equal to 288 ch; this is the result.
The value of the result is 7.53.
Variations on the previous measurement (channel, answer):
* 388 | 7.67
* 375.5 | 9.091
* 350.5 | 7.629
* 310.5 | 7.877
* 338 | 9.438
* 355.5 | 8.141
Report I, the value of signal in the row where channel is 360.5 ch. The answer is 8.192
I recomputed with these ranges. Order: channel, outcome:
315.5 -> 6.413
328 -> 4.42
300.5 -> 9.383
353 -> 7.761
